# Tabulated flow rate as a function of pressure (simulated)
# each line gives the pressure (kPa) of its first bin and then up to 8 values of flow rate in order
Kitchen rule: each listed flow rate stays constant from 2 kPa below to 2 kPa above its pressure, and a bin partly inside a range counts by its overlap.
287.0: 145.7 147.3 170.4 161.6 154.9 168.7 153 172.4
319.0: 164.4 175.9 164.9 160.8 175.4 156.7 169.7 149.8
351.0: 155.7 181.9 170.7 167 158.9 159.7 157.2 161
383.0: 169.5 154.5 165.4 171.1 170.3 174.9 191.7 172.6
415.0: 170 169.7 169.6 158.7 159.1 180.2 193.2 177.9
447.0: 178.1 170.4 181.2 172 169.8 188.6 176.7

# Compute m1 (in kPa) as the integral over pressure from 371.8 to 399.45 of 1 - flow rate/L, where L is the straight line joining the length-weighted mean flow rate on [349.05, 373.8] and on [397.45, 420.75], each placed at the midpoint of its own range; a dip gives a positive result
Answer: 1.09 kPa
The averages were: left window 165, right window 175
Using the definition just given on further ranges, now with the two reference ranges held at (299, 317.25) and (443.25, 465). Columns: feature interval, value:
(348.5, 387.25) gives 0.79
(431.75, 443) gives -0.58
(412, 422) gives 0.08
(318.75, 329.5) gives -0.34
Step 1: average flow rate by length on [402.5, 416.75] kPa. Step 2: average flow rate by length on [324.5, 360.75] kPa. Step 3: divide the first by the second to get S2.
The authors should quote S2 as 1.1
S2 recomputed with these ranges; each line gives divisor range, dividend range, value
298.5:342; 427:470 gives 1.07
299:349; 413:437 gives 1.02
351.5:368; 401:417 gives 1.05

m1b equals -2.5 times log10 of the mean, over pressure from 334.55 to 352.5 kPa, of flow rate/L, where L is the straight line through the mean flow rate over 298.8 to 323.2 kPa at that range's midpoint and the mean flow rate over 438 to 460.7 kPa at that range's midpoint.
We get 0.045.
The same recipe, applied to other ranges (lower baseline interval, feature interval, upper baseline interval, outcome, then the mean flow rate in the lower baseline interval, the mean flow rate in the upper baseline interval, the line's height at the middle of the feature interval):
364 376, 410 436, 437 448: 0.06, 159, 184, 177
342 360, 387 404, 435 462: 0.02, 165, 179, 171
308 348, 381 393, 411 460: 0.04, 165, 173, 169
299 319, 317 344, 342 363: -0.02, 162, 166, 164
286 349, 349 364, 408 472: -0.02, 162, 174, 166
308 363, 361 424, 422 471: 0.02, 166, 175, 170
